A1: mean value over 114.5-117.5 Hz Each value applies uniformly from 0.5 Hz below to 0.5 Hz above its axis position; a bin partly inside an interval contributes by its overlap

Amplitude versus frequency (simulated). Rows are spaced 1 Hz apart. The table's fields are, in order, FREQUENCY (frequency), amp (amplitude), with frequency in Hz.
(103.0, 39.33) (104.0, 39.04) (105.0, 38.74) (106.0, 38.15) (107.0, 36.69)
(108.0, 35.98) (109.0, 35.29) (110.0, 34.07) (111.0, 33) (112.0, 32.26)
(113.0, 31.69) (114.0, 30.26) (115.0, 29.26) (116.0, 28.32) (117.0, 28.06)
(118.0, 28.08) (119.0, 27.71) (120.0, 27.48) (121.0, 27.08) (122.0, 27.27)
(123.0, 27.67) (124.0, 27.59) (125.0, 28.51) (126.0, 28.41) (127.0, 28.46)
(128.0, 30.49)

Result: 28.5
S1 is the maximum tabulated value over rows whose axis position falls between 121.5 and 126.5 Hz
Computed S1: 28.51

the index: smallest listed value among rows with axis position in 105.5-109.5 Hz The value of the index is 35.29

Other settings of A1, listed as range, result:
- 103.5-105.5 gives 38.9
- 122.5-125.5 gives 27.9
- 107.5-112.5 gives 34.1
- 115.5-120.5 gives 27.9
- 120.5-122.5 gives 27.2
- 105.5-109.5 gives 36.5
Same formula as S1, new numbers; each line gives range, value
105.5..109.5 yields 38.15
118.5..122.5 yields 27.71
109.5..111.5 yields 34.07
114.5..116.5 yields 29.26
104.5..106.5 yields 38.74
